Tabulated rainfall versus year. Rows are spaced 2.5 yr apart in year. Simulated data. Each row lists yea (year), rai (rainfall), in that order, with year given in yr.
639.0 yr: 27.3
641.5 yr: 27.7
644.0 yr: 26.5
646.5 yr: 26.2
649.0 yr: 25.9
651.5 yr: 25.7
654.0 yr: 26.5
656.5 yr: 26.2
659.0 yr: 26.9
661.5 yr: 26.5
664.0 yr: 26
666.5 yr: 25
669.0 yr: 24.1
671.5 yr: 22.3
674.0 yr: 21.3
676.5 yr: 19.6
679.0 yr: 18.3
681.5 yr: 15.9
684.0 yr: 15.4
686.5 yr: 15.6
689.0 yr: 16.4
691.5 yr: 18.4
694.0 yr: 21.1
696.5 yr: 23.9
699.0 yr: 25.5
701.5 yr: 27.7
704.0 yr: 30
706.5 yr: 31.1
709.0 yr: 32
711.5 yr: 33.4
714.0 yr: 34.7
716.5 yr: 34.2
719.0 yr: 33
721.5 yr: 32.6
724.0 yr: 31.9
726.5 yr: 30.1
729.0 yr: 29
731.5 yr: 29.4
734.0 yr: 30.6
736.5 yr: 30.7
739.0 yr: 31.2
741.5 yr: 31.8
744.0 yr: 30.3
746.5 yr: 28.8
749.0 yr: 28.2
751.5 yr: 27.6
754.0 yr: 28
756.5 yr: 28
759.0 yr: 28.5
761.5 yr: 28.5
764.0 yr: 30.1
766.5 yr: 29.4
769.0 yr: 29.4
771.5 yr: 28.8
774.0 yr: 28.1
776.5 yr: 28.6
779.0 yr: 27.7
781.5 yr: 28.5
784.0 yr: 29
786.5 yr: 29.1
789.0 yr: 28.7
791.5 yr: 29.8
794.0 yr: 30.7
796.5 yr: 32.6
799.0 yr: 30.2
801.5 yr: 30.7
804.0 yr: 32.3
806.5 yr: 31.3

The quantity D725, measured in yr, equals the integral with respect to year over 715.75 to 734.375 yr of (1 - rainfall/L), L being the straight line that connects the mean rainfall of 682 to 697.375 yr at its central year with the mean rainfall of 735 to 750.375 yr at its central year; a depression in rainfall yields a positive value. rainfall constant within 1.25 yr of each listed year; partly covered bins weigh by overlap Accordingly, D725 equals -3.7 yr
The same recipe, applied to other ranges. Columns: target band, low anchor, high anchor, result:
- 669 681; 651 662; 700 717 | 3.3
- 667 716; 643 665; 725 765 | 7.0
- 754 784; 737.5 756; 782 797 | 0.9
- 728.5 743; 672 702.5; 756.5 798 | -3.3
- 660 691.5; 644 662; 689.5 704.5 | 5.7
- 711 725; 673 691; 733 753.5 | -4.9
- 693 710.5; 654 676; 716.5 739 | 0.6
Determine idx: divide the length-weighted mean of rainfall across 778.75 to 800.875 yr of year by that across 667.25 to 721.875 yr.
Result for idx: 1.20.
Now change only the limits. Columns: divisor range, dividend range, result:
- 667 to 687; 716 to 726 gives 1.68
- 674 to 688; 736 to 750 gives 1.74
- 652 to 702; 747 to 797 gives 1.31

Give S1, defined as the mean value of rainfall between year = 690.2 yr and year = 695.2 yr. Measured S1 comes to 19.7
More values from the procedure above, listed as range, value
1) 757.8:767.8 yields 29.1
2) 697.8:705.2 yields 27.7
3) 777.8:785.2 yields 28.4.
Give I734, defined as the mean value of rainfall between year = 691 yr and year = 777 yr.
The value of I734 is 29.4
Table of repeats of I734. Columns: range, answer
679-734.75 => 26.7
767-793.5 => 28.8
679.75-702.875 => 20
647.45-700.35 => 22.2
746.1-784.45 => 28.6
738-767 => 29.2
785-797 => 30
